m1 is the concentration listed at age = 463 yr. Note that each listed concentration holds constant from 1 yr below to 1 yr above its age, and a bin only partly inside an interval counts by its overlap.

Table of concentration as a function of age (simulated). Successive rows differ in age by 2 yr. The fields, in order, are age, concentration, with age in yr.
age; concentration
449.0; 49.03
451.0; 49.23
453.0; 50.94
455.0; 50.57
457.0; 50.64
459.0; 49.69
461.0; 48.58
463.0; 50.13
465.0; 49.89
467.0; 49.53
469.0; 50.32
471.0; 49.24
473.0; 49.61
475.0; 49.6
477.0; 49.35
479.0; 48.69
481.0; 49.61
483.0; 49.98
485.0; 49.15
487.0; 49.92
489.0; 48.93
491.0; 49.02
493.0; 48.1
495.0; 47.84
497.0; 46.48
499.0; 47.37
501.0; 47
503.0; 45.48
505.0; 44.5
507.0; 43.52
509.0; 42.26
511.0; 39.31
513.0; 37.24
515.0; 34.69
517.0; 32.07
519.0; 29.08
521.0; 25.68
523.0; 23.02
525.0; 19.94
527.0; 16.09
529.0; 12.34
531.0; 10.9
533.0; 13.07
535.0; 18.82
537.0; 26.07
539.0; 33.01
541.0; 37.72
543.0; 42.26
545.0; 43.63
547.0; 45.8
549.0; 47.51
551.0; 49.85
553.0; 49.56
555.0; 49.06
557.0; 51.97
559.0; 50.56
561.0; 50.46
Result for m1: 50.13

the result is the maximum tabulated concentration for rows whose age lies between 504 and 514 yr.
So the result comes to 44.5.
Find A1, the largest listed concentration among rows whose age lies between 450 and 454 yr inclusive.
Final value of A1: 50.94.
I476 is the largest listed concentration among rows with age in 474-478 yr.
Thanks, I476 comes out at 49.6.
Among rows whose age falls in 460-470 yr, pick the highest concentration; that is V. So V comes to 50.32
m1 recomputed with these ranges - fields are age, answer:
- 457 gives 50.64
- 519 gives 29.08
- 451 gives 49.23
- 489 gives 48.93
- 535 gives 18.82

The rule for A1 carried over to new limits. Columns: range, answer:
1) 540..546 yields 43.63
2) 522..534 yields 23.02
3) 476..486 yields 49.98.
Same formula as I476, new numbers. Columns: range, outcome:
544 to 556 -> 49.85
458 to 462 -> 49.69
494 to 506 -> 47.84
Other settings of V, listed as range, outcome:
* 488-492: 49.02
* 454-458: 50.64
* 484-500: 49.92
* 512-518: 37.24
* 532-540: 33.01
